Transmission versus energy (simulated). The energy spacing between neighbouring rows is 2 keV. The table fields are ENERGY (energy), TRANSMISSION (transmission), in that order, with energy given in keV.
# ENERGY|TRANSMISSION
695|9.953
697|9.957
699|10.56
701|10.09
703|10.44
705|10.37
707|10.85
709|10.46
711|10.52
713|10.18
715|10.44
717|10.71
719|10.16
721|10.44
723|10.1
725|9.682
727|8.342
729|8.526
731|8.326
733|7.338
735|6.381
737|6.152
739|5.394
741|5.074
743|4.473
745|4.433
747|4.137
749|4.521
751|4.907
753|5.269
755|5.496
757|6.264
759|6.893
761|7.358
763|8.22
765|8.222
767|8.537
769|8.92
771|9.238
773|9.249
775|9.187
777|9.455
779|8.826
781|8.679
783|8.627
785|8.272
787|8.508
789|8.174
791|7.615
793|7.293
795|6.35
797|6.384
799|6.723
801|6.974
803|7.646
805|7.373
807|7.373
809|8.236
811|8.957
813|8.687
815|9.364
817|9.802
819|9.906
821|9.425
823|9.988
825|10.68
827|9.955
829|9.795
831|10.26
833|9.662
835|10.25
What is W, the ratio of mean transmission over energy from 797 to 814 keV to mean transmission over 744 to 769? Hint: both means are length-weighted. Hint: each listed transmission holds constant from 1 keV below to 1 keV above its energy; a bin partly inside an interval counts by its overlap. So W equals 1.22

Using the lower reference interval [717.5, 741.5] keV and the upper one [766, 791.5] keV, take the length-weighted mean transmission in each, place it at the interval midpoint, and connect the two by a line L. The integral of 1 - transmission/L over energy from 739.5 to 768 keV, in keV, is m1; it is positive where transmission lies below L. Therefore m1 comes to 8.3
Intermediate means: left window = 8.11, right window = 8.74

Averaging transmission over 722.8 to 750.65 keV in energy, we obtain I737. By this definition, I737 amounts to 6.49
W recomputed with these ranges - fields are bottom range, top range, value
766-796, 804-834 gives 1.10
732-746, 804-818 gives 1.52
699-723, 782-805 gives 0.72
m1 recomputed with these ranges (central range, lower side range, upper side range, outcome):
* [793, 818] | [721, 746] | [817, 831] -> 4.3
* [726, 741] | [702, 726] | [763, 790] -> 4.3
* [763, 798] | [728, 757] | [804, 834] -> -4.1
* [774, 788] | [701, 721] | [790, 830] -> 0.3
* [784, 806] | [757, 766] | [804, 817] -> 2.0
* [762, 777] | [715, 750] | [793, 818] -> -2.4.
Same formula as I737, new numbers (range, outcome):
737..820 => 7.42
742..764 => 5.63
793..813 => 7.4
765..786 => 8.87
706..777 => 7.86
